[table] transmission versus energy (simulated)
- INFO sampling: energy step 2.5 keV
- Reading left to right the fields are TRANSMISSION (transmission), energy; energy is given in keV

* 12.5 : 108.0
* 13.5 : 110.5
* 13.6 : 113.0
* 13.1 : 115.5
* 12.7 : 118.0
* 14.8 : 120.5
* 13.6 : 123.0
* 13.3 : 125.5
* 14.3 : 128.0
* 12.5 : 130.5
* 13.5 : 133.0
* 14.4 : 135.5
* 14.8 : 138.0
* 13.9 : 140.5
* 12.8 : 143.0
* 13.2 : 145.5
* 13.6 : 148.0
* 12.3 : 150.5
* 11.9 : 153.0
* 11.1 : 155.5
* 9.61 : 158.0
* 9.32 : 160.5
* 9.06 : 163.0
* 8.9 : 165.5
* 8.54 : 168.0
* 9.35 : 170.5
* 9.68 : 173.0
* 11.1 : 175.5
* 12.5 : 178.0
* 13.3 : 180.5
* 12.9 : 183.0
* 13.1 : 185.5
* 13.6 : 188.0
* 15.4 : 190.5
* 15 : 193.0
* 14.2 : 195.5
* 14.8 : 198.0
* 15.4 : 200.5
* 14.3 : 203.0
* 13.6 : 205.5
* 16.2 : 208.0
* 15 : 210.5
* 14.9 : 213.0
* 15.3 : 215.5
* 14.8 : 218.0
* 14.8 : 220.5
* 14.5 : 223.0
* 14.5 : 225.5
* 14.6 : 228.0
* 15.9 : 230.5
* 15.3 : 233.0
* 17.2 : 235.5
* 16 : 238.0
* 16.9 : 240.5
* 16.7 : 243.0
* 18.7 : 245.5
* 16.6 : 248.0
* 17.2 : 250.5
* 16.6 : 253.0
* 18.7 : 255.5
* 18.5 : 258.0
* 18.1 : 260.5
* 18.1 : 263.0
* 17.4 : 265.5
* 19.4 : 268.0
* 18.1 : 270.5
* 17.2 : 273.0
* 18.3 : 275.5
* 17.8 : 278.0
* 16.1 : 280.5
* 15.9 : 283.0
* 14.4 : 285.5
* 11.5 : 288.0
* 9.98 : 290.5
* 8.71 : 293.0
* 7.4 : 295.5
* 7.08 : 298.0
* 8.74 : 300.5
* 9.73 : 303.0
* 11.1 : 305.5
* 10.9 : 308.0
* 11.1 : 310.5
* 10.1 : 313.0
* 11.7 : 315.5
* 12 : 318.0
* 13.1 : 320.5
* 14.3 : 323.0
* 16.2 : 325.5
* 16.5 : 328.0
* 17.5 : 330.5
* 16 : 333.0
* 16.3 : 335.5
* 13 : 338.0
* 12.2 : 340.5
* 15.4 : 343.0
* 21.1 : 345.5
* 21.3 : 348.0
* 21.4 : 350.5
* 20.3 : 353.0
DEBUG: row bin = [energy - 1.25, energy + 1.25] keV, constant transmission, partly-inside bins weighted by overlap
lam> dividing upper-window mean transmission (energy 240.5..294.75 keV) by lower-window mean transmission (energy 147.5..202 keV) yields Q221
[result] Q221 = 1.36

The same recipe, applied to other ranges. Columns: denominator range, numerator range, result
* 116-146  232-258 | 1.25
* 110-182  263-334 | 1.11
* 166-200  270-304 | 1.02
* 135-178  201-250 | 1.37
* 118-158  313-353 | 1.20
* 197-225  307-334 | 0.91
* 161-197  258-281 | 1.51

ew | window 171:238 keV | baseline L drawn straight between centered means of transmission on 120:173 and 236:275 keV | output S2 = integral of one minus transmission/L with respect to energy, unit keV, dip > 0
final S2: 3.3 keV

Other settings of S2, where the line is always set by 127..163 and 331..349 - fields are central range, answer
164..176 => 3.34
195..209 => -1.11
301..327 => 6.48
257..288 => -4.36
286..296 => 3.58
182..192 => -0.32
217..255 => -4.54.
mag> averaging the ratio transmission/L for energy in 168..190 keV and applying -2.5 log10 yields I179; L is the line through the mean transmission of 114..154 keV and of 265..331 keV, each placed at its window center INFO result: 0.13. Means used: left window 13.4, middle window 11.9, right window 13.3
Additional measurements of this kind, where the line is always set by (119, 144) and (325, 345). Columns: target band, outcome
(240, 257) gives -0.17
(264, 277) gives -0.20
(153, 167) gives 0.39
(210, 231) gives -0.02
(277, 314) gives 0.32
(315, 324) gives 0.20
